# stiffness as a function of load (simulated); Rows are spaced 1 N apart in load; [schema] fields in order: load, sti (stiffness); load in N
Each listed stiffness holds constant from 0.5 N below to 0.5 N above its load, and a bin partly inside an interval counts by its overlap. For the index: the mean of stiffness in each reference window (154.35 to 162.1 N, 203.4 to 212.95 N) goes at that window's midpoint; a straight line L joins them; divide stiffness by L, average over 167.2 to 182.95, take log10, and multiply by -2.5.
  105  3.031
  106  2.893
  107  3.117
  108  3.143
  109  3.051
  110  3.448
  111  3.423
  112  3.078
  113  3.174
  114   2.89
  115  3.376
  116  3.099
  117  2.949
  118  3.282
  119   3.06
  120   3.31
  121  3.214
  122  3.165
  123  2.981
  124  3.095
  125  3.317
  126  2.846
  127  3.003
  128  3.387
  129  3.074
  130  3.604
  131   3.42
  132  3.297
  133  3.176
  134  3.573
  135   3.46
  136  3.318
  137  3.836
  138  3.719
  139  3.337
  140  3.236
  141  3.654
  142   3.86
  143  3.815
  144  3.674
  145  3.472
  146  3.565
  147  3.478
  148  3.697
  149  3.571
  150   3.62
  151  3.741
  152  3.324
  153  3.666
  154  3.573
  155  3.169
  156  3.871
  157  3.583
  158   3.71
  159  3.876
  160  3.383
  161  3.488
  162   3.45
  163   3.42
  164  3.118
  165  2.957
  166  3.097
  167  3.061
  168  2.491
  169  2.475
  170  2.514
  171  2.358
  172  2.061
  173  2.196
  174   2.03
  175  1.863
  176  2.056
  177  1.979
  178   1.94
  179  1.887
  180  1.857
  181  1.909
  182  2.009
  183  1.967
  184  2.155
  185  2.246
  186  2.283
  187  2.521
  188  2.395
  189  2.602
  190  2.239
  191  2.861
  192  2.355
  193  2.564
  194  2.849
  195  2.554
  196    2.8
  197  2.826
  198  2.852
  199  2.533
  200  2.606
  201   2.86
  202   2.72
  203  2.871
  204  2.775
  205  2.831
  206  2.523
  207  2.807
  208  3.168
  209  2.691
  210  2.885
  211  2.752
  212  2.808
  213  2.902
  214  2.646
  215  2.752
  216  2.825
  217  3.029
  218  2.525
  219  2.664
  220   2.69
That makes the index 0.486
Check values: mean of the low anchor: 3.57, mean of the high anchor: 2.81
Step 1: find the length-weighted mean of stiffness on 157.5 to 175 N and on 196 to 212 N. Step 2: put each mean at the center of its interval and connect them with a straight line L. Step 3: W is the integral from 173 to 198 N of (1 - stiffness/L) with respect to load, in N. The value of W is 4.8 N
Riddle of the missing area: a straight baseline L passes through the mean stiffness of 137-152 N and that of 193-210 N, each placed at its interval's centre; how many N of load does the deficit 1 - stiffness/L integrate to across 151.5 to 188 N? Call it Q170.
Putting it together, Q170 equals 6.2 N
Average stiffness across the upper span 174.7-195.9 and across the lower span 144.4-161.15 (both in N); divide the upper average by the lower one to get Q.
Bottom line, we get 0.63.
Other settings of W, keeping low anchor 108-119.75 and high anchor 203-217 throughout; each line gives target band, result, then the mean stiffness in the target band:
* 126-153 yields -3.66 N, 3.49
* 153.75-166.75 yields -1.88 N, 3.43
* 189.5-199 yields 0.72 N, 2.65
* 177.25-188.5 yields 3.11 N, 2.1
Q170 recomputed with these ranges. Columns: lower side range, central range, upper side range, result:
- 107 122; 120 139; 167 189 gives -2.4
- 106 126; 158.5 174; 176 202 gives -1.6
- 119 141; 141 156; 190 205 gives -2.2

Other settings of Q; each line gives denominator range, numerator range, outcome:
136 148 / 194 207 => 0.76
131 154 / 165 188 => 0.63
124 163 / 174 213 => 0.71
